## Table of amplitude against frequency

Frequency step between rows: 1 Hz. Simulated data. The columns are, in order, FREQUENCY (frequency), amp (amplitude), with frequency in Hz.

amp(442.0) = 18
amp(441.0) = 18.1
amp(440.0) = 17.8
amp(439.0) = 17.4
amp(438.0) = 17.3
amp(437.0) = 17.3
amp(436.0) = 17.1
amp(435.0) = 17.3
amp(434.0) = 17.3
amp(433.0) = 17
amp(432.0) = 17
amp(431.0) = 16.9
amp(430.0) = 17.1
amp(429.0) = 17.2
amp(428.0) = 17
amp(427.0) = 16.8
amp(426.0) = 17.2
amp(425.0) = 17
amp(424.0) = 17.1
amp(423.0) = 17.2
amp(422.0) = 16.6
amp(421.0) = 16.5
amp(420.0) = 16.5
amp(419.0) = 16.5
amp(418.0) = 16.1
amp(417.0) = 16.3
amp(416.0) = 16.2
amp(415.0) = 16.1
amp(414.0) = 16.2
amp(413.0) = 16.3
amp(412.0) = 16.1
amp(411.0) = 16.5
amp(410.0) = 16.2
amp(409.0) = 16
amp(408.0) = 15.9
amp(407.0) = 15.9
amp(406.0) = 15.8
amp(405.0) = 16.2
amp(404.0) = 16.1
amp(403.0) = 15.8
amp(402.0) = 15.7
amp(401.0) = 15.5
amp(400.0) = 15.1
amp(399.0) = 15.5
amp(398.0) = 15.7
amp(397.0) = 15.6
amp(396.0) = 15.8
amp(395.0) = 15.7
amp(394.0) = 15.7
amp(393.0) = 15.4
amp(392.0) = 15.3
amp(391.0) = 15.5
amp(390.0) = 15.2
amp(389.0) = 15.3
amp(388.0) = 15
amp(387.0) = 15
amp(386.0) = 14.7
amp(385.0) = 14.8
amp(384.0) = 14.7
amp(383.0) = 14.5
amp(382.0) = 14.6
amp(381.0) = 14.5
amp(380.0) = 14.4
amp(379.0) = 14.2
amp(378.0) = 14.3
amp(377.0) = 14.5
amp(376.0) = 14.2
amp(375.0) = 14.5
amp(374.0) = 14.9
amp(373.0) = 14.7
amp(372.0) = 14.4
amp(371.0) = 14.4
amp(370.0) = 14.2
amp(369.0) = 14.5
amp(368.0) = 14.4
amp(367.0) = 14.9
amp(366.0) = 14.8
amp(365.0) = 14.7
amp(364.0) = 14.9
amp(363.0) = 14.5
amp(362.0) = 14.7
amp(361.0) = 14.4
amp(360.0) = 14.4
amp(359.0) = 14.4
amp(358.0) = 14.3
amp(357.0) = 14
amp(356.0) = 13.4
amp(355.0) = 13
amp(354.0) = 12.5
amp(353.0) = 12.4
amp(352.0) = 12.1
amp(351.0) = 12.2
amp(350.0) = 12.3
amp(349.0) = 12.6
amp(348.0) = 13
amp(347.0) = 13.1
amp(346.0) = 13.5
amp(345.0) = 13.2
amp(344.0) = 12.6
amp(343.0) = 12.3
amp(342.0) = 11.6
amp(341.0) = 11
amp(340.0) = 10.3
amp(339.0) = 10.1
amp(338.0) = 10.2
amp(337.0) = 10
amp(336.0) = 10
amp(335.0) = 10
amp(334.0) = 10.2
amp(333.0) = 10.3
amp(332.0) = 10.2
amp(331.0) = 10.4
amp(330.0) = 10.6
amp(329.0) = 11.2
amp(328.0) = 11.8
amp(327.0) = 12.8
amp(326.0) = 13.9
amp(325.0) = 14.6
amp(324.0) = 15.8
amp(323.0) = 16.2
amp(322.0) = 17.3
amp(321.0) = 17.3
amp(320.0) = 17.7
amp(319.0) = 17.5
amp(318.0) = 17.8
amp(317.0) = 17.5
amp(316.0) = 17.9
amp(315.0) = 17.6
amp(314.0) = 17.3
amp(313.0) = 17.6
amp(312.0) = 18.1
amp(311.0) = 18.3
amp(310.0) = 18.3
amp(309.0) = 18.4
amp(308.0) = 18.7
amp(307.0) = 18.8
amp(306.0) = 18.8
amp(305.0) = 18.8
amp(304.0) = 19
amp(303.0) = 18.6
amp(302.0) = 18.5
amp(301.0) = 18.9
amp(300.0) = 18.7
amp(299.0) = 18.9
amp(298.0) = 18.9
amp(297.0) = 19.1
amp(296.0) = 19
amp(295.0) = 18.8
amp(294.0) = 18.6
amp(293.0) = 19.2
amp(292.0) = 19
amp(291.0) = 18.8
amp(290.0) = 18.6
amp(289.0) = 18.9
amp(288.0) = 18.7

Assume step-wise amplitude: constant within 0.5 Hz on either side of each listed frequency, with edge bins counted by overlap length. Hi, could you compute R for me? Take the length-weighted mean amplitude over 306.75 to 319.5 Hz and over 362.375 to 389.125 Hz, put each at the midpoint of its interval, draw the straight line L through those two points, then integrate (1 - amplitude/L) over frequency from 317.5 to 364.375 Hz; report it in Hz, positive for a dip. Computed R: 9.76 Hz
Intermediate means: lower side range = 18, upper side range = 14.6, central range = 13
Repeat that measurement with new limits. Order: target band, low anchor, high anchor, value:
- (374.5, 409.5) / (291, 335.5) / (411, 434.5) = 3.0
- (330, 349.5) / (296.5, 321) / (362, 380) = 6.1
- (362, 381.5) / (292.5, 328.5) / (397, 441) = 2.8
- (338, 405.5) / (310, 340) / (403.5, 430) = 5.2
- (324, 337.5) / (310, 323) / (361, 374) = 4.3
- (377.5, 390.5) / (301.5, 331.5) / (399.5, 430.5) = 1.4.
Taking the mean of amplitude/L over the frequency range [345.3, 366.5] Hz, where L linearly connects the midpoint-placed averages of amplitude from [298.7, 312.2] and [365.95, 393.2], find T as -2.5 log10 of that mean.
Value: 0.17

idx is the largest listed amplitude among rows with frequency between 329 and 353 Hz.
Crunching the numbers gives 13.5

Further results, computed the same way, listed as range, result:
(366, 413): 16.5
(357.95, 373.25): 14.9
